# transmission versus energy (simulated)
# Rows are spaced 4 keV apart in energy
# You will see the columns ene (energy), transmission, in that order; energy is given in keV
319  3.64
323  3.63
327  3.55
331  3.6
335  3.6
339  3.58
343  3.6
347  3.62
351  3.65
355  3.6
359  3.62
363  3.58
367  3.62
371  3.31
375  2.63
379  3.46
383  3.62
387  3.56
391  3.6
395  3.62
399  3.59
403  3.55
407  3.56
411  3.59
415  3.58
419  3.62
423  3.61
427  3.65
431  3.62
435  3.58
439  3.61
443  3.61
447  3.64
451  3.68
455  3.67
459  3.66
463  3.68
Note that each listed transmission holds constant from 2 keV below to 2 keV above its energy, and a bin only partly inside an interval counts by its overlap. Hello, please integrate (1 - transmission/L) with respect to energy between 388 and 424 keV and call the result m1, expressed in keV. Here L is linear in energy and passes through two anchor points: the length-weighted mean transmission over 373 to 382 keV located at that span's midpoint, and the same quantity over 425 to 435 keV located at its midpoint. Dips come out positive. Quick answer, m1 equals -2.2 keV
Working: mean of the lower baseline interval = 3.11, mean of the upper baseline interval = 3.62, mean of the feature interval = 3.59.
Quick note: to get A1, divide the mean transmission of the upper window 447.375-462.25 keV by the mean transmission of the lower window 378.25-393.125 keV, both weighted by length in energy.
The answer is 1.03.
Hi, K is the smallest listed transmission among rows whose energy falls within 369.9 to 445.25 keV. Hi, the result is 2.63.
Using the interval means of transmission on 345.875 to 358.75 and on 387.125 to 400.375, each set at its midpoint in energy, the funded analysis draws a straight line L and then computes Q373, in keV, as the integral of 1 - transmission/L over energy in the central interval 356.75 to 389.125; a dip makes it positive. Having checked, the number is 1.6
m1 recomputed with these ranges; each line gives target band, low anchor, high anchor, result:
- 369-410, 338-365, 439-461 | 1.9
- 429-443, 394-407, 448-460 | 0.1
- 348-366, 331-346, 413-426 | -0.1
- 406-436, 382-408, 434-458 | 0.1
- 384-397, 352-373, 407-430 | -0.1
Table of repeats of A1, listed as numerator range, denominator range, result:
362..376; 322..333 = 0.92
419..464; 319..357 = 1.01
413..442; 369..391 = 1.08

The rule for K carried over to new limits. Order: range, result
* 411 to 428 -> 3.58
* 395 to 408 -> 3.55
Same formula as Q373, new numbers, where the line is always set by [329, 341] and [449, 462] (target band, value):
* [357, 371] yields 0.18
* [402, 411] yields 0.19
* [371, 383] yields 1.44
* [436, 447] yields 0.15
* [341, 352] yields -0.06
